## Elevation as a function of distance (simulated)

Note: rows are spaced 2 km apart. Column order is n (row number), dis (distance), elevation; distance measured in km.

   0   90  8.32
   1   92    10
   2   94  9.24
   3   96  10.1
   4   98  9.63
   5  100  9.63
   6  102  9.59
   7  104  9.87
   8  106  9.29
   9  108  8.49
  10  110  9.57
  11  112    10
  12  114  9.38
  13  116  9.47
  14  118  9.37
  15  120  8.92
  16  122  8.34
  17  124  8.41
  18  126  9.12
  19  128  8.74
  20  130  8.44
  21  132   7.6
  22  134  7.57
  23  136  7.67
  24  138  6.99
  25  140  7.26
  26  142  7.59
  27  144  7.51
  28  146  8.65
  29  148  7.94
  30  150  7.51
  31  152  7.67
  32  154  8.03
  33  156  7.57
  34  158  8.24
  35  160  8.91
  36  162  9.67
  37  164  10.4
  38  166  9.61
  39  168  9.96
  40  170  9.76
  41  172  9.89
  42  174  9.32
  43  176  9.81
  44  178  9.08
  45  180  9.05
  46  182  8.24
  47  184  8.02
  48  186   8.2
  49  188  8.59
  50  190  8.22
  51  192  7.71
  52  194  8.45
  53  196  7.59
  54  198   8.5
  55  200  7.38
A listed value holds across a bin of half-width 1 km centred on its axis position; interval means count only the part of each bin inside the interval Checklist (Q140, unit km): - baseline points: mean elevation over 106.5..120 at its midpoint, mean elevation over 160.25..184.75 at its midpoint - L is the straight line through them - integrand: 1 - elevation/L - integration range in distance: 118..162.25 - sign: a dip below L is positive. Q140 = 5.9 km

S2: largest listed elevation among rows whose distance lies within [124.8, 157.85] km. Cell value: 9.12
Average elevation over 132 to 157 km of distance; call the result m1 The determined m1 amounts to 7.66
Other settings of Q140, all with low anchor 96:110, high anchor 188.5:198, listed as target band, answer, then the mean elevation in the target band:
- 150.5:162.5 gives 0.53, 8.26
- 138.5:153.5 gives 1.86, 7.72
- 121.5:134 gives 0.99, 8.38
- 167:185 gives -1.91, 9.24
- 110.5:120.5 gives -0.19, 9.46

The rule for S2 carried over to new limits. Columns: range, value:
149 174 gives 10.4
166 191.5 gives 9.96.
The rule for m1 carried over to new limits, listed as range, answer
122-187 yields 8.51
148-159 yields 7.82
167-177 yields 9.75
